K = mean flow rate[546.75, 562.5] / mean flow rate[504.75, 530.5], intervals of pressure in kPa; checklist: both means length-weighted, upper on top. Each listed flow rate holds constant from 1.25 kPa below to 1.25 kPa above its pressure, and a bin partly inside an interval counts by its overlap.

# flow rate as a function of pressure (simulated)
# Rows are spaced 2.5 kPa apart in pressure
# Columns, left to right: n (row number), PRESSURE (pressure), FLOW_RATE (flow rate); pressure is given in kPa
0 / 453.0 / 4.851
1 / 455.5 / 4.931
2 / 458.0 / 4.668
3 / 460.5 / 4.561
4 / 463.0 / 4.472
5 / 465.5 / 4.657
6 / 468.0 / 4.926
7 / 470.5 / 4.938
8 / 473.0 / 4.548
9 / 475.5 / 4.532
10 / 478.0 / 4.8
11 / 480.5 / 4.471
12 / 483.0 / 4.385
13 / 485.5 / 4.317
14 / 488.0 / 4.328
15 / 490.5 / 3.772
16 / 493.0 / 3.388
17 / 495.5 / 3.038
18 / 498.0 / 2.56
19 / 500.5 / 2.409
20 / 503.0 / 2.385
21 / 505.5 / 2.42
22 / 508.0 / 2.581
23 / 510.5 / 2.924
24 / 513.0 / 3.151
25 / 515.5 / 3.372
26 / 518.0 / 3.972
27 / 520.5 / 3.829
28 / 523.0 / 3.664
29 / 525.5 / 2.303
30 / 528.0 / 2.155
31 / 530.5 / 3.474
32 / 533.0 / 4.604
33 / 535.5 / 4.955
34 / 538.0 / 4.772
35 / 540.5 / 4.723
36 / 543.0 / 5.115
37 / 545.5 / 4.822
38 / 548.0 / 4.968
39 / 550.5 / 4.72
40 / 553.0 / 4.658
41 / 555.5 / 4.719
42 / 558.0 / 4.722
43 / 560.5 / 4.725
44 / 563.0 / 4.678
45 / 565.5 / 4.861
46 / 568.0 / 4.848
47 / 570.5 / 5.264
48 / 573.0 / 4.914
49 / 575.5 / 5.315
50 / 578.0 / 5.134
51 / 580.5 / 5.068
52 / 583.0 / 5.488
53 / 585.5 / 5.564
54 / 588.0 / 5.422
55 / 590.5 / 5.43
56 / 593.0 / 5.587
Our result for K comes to 1.5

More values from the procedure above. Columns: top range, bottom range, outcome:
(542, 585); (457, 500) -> 1.17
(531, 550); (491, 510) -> 1.75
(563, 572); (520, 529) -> 1.68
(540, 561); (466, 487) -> 1.04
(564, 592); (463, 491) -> 1.15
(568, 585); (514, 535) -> 1.49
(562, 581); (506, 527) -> 1.57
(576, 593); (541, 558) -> 1.11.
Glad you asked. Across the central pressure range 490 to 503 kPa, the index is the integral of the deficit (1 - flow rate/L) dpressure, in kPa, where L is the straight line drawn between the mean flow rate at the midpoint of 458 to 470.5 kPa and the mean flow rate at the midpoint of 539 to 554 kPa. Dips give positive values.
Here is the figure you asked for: 5.0 kPa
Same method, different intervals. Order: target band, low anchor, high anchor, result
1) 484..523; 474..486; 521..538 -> 8.0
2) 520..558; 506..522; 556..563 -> -1.6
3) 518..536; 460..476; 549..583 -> 4.8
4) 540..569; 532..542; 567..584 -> 0.8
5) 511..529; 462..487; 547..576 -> 5.8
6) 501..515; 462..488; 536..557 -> 5.9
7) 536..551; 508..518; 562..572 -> -2.6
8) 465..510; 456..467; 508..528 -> 2.7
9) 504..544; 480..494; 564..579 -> 8.2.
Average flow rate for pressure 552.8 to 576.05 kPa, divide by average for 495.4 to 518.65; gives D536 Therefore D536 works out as 1.71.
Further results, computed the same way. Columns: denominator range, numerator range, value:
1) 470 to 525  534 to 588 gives 1.38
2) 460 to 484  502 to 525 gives 0.67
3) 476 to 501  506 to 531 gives 0.82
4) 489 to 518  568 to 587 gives 1.76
